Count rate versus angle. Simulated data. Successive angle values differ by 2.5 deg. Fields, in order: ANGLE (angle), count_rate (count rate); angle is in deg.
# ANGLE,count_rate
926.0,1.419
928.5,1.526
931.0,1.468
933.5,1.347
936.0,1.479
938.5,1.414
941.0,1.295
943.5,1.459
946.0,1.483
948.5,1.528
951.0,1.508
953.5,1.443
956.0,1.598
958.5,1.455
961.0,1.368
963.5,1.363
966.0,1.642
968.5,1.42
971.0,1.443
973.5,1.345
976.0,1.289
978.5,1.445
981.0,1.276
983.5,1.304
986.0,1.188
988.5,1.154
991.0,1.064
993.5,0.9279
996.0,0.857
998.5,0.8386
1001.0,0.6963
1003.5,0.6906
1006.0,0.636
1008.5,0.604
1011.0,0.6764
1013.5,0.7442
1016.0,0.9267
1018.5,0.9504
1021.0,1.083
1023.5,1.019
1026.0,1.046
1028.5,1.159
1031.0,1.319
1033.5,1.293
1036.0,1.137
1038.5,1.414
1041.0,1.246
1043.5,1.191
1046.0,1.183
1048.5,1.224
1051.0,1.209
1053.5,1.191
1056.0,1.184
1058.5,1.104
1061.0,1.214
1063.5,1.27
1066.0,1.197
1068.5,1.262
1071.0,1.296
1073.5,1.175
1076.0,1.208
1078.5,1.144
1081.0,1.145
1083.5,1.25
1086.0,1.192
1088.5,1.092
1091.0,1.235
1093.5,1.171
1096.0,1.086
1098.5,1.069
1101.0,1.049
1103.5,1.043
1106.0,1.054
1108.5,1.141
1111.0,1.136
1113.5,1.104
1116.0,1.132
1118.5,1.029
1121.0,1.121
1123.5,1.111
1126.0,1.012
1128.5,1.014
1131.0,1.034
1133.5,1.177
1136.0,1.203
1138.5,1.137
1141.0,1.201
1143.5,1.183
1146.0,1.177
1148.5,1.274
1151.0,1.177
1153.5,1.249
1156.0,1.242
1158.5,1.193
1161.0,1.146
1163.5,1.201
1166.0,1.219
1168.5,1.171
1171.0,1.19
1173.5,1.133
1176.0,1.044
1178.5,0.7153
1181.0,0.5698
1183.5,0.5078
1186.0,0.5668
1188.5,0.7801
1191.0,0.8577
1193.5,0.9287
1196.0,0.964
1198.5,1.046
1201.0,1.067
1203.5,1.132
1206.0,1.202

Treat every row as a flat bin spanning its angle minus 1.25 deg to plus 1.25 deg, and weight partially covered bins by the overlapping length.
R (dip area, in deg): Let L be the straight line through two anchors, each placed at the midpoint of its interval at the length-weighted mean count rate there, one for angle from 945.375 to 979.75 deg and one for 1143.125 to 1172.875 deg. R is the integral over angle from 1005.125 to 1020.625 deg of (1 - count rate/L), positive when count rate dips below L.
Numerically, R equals 6.8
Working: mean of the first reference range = 1.45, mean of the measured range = 0.778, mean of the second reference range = 1.2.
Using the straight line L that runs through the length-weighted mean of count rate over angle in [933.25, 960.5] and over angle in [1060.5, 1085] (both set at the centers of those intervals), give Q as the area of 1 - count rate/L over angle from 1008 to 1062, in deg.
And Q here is 7.63 deg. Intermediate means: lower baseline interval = 1.46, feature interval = 1.1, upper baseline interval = 1.22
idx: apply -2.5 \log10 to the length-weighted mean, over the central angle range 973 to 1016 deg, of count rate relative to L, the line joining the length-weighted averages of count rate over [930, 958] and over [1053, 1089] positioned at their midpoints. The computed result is 0.359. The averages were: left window 1.46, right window 1.2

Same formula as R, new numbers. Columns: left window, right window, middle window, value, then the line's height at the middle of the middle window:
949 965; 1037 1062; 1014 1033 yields 3.18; 1.28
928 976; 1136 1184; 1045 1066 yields 1.28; 1.28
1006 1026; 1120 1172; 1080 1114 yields -2.61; 1.05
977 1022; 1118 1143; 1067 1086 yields -3.05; 1.04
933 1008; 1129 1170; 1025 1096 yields 0.96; 1.22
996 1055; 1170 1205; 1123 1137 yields -2.26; 0.937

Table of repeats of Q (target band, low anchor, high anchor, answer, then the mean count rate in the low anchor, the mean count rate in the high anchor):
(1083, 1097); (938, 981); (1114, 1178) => 0.73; 1.44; 1.15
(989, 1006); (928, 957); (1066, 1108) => 6.34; 1.46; 1.16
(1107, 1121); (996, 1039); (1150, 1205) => -1.83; 0.944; 1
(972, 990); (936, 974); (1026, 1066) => 1.32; 1.45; 1.22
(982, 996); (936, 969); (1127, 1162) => 2.99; 1.46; 1.17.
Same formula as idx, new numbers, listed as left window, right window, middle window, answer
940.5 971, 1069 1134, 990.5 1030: 0.47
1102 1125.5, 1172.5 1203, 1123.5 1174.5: -0.19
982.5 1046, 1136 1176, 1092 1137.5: 0.04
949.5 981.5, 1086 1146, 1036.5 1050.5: 0.02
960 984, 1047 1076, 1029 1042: -0.01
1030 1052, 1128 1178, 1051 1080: 0.02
